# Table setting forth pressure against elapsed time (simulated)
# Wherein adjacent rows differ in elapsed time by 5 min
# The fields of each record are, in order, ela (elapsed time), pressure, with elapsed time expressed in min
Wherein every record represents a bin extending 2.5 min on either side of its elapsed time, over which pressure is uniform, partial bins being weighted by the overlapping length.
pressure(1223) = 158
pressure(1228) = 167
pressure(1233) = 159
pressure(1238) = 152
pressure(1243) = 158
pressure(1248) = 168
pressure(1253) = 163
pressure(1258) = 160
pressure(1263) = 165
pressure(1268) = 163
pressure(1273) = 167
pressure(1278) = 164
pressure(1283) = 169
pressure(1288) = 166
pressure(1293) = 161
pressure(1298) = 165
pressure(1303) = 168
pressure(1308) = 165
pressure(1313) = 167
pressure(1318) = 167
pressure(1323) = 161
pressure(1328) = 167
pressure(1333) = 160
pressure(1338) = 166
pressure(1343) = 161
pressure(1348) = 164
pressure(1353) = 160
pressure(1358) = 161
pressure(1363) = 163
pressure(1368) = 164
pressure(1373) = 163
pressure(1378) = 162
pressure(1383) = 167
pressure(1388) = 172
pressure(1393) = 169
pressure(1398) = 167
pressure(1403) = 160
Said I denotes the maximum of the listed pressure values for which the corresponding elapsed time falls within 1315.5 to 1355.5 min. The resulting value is 167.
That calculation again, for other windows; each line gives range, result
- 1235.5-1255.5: 168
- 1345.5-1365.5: 164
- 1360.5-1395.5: 172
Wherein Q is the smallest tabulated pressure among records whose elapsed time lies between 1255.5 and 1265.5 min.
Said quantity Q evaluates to 160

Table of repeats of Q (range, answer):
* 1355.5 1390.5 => 161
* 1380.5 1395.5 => 167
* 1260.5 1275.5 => 163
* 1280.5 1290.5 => 166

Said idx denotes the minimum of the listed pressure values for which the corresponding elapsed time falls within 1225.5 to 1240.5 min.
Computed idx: 152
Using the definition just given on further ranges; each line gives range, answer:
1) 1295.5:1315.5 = 165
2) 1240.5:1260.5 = 158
